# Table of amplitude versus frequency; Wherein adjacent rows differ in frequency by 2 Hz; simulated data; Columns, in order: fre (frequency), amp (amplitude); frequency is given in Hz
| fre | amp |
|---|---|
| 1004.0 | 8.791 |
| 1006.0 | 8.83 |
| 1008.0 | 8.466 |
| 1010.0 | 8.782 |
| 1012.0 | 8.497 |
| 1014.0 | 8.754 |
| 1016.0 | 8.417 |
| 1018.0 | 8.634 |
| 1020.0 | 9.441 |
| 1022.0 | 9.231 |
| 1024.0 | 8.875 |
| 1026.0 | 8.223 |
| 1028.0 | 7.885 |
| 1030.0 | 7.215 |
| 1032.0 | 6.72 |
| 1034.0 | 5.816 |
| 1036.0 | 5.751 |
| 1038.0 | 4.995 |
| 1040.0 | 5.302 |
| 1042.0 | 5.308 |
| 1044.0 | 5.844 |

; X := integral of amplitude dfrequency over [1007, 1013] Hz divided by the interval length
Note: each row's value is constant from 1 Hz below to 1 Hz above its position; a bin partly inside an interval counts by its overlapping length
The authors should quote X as 8.58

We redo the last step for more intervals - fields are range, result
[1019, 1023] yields 9.34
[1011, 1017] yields 8.56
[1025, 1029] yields 8.05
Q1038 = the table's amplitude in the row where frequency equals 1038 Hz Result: 4.995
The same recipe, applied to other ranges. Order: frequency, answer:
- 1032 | 6.72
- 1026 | 8.223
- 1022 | 9.231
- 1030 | 7.215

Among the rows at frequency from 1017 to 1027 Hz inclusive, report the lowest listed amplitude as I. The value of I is 8.223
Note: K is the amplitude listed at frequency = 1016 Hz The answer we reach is 8.417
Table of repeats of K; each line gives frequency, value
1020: 9.441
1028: 7.885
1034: 5.816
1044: 5.844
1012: 8.497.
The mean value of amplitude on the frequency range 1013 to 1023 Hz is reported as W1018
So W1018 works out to 8.9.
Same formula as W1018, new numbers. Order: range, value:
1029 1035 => 6.58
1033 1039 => 5.52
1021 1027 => 8.78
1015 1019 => 8.53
